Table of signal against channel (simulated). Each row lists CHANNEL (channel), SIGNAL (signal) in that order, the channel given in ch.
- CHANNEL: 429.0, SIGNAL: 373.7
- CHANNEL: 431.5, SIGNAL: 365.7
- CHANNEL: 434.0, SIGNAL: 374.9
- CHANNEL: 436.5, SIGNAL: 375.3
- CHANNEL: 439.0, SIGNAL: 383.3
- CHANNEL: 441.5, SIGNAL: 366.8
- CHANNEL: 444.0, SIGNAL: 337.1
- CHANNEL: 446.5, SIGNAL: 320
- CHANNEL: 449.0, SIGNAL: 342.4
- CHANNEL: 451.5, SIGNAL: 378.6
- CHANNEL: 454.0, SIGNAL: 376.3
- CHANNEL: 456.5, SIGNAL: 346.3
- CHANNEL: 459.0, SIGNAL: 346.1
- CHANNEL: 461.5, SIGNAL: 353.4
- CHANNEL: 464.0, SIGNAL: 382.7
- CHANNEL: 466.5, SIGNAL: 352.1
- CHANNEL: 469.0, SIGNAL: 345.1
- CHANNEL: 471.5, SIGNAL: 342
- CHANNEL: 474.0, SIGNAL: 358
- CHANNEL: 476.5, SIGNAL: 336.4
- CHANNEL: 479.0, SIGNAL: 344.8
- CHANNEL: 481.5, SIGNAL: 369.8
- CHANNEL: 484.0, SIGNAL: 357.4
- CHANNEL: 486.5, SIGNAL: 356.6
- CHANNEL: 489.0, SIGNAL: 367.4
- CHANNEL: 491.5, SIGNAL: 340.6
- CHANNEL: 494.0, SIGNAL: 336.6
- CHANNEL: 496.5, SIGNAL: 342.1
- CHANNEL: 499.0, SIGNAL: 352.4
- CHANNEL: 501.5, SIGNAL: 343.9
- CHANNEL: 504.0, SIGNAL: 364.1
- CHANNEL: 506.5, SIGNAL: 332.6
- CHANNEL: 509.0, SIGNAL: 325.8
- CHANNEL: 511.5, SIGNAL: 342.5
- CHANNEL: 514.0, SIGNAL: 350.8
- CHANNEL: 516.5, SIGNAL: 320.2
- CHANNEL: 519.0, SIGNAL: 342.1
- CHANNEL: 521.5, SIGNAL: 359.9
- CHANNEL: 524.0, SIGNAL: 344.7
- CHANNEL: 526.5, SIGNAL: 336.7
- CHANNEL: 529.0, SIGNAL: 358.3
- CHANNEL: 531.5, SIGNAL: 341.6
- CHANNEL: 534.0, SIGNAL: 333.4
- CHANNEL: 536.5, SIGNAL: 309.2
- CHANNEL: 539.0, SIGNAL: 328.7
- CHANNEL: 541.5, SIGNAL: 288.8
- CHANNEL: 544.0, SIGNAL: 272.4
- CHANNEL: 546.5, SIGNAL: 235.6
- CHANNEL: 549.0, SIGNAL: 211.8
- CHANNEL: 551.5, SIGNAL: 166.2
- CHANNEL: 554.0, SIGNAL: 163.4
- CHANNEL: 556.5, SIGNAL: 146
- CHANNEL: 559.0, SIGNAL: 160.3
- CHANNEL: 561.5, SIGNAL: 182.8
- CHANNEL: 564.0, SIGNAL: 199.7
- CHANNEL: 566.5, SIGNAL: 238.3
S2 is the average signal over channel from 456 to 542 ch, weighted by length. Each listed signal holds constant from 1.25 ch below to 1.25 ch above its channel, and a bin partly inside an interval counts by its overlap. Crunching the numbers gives 345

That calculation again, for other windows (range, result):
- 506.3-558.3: 294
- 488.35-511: 344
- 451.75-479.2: 354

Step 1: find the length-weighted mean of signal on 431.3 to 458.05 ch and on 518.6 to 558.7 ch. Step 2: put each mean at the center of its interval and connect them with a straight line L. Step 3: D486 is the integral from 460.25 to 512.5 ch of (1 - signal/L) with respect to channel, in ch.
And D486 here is -4.2 ch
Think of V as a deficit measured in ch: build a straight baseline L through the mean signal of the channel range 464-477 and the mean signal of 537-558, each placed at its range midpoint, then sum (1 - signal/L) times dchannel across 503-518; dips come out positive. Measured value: -2.7 ch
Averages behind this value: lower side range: 351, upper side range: 229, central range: 339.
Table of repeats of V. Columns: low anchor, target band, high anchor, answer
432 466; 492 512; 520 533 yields 0.5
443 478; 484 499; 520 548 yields -0.5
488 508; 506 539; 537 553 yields -4.7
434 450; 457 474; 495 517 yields -0.1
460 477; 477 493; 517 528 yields -0.2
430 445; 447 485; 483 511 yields 0.3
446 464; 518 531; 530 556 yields -3.0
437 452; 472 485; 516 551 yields -0.6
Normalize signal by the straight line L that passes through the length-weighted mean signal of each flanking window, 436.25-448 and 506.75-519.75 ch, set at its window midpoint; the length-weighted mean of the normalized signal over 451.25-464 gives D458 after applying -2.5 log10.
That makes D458 -0.032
